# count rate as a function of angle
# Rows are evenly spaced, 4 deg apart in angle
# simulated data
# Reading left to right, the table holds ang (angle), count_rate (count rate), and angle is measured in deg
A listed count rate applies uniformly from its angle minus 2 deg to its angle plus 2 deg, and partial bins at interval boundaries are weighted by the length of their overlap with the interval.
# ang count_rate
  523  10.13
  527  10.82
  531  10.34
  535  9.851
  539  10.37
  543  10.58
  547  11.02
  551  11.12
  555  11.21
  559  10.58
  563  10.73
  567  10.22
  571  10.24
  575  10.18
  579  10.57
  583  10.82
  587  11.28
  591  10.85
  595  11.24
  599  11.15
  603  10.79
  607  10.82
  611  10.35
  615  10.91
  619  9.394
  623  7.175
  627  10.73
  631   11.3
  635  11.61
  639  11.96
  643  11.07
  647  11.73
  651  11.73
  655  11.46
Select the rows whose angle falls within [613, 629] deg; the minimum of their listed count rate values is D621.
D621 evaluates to 7.175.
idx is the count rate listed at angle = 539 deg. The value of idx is 10.37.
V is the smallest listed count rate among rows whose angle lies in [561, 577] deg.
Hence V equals 10.18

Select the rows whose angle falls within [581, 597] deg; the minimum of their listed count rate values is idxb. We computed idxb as 10.82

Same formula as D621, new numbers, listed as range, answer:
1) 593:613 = 10.35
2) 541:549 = 10.58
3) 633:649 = 11.07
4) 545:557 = 11.02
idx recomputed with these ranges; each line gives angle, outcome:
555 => 11.21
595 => 11.24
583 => 10.82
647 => 11.73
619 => 9.394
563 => 10.73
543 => 10.58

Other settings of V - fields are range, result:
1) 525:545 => 9.851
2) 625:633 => 10.73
